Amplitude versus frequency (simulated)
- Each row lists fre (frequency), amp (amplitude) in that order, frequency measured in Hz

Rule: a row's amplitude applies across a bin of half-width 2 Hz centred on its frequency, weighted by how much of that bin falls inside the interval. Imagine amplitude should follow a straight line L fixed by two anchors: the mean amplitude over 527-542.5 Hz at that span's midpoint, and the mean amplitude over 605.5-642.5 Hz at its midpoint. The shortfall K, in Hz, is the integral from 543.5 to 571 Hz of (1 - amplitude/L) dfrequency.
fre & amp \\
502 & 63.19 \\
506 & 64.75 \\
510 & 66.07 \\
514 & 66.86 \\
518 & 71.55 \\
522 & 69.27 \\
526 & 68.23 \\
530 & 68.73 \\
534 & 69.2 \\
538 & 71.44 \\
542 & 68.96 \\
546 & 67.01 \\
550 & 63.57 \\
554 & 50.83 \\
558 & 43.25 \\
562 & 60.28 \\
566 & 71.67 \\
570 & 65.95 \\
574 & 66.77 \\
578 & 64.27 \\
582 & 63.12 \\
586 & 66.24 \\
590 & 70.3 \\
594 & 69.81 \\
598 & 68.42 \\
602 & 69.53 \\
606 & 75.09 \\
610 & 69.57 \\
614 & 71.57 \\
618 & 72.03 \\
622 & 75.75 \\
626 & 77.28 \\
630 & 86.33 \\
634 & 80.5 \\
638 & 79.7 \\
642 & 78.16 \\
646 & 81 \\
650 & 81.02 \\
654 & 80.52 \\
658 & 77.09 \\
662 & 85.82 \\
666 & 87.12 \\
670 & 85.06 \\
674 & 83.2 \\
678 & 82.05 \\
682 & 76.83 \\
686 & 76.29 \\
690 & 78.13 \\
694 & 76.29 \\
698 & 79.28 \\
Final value 4.2 Hz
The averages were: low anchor 69.6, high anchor 76.6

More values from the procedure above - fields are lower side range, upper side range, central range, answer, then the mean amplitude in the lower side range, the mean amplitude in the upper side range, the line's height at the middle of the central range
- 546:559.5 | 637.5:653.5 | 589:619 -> -0.9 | 55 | 80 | 68.9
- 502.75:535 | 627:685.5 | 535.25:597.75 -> 7.0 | 67.9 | 81.5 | 72.6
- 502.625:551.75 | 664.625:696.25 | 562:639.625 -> 2.7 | 67.9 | 80.5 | 73.9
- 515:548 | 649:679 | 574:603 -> 3.0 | 69.2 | 82.8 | 75.1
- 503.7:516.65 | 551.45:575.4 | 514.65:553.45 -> -2.9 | 66.1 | 59.7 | 63.2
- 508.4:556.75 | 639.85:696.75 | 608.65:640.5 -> -0.3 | 66.5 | 80.6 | 76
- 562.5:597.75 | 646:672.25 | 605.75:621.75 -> 0.3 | 67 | 82.6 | 73.7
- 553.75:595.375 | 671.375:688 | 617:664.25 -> -3.9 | 63.4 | 79.8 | 73.7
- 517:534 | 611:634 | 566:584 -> 1.8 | 69.3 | 76.6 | 73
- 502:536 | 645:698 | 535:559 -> 2.8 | 67.8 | 80.7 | 70.2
